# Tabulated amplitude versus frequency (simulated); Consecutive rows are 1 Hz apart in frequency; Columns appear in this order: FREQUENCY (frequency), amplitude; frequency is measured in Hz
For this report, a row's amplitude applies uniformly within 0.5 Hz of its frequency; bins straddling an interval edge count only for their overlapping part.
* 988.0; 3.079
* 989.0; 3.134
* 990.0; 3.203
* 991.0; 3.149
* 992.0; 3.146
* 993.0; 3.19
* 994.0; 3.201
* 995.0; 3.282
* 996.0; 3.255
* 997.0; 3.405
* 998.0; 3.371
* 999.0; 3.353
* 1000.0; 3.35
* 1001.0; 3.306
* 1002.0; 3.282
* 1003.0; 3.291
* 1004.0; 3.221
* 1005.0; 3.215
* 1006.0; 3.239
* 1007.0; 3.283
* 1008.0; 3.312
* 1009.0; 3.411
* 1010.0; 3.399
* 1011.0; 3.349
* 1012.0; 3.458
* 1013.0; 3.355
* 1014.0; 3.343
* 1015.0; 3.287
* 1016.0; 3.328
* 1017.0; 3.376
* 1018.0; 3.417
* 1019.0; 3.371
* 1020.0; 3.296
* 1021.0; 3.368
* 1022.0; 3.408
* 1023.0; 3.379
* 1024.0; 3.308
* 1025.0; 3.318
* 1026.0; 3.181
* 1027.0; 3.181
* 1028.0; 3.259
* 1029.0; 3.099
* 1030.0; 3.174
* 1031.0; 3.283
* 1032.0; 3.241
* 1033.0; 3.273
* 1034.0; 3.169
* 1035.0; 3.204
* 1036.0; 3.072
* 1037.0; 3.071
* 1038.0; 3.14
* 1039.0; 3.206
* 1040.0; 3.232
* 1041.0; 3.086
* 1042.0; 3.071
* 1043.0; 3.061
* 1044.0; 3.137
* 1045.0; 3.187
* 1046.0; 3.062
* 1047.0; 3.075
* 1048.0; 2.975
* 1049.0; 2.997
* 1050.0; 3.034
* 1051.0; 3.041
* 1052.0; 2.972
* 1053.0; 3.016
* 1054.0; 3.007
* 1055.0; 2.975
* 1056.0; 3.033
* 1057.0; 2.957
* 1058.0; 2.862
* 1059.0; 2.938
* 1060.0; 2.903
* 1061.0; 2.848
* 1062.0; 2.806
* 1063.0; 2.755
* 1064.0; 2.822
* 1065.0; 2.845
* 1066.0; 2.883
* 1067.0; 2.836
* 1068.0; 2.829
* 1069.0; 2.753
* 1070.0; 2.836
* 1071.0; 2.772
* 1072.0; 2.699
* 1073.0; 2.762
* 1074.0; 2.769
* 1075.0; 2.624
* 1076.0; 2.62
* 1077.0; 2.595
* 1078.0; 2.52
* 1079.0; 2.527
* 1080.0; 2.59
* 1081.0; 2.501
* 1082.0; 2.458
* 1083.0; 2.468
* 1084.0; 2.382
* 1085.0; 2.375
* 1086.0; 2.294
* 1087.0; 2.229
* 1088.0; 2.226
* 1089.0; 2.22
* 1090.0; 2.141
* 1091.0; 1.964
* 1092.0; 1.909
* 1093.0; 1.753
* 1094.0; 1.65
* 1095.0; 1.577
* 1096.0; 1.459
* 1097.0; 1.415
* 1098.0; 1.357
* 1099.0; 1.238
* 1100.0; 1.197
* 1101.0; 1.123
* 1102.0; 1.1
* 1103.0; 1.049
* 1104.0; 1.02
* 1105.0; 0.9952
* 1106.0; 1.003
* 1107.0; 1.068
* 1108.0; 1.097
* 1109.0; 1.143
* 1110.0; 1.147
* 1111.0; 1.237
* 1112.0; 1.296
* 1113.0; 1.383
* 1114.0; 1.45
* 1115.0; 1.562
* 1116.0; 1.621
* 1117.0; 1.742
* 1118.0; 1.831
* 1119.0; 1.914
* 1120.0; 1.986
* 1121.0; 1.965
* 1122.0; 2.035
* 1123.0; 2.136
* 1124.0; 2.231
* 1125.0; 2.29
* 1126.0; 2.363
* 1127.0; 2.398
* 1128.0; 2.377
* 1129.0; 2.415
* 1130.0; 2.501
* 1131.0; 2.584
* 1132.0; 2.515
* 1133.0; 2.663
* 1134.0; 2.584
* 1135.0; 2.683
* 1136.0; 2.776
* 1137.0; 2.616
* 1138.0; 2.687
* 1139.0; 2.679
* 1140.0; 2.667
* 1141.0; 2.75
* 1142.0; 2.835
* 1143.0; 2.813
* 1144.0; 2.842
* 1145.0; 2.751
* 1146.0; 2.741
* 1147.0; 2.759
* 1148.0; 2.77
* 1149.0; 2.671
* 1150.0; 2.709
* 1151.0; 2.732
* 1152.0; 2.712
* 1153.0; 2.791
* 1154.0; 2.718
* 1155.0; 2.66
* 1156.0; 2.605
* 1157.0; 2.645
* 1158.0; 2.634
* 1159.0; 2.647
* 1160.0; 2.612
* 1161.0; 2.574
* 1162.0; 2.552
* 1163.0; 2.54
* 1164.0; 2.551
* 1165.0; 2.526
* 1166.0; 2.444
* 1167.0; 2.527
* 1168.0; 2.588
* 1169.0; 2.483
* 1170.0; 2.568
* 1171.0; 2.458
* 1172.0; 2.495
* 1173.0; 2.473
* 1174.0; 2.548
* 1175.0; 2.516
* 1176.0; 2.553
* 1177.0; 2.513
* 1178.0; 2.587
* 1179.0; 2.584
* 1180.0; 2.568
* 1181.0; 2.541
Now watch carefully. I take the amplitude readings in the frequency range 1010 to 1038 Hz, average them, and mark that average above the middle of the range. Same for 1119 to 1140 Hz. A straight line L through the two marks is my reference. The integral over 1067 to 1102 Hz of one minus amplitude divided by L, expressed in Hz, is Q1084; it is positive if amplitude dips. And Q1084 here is 7.6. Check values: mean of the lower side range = 3.28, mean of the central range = 2.19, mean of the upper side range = 2.42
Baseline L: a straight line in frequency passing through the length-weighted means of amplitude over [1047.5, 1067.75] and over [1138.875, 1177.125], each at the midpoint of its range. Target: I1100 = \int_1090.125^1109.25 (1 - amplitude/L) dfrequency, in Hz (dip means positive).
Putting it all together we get 10.0 Hz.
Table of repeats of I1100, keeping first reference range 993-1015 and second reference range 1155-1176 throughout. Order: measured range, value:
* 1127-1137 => 0.55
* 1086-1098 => 4.29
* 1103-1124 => 9.79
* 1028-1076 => 1.61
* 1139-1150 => -0.43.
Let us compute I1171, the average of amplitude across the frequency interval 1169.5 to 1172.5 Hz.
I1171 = 2.51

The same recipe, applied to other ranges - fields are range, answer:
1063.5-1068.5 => 2.84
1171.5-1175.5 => 2.51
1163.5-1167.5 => 2.51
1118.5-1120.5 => 1.95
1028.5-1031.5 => 3.19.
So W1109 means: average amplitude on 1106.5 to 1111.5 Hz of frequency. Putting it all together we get 1.14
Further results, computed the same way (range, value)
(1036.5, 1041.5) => 3.15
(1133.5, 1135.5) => 2.63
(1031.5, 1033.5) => 3.26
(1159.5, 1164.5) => 2.57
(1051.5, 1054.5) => 3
